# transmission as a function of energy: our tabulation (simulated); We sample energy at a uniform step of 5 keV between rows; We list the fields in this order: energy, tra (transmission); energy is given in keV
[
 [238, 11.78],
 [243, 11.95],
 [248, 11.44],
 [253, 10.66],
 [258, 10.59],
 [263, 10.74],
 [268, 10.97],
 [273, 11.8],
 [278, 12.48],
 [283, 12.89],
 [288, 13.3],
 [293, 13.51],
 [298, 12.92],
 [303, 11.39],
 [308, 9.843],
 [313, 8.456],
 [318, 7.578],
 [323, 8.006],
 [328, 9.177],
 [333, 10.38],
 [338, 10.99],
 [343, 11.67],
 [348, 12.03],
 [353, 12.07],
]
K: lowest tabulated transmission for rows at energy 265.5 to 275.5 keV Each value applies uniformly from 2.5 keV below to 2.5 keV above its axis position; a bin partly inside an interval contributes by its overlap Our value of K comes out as 10.97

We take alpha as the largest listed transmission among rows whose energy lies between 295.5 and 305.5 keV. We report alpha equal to 12.92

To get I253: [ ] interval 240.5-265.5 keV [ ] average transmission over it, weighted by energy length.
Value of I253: 11.1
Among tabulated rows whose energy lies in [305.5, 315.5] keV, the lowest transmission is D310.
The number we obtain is 8.456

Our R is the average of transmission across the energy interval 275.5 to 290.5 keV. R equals 12.9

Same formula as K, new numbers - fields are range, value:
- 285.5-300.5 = 12.92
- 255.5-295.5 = 10.59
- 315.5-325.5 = 7.578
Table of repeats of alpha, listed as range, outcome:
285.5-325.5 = 13.51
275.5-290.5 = 13.3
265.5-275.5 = 11.8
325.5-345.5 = 11.67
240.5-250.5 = 11.95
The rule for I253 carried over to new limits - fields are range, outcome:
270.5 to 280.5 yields 12.1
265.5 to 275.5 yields 11.4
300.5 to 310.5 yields 10.6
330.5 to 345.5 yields 11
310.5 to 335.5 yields 8.72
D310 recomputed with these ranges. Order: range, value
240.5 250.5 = 11.44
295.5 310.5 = 9.843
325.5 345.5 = 9.177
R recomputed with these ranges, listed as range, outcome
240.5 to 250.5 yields 11.7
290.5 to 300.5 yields 13.2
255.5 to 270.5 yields 10.8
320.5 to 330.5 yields 8.59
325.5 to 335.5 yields 9.78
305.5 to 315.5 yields 9.15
